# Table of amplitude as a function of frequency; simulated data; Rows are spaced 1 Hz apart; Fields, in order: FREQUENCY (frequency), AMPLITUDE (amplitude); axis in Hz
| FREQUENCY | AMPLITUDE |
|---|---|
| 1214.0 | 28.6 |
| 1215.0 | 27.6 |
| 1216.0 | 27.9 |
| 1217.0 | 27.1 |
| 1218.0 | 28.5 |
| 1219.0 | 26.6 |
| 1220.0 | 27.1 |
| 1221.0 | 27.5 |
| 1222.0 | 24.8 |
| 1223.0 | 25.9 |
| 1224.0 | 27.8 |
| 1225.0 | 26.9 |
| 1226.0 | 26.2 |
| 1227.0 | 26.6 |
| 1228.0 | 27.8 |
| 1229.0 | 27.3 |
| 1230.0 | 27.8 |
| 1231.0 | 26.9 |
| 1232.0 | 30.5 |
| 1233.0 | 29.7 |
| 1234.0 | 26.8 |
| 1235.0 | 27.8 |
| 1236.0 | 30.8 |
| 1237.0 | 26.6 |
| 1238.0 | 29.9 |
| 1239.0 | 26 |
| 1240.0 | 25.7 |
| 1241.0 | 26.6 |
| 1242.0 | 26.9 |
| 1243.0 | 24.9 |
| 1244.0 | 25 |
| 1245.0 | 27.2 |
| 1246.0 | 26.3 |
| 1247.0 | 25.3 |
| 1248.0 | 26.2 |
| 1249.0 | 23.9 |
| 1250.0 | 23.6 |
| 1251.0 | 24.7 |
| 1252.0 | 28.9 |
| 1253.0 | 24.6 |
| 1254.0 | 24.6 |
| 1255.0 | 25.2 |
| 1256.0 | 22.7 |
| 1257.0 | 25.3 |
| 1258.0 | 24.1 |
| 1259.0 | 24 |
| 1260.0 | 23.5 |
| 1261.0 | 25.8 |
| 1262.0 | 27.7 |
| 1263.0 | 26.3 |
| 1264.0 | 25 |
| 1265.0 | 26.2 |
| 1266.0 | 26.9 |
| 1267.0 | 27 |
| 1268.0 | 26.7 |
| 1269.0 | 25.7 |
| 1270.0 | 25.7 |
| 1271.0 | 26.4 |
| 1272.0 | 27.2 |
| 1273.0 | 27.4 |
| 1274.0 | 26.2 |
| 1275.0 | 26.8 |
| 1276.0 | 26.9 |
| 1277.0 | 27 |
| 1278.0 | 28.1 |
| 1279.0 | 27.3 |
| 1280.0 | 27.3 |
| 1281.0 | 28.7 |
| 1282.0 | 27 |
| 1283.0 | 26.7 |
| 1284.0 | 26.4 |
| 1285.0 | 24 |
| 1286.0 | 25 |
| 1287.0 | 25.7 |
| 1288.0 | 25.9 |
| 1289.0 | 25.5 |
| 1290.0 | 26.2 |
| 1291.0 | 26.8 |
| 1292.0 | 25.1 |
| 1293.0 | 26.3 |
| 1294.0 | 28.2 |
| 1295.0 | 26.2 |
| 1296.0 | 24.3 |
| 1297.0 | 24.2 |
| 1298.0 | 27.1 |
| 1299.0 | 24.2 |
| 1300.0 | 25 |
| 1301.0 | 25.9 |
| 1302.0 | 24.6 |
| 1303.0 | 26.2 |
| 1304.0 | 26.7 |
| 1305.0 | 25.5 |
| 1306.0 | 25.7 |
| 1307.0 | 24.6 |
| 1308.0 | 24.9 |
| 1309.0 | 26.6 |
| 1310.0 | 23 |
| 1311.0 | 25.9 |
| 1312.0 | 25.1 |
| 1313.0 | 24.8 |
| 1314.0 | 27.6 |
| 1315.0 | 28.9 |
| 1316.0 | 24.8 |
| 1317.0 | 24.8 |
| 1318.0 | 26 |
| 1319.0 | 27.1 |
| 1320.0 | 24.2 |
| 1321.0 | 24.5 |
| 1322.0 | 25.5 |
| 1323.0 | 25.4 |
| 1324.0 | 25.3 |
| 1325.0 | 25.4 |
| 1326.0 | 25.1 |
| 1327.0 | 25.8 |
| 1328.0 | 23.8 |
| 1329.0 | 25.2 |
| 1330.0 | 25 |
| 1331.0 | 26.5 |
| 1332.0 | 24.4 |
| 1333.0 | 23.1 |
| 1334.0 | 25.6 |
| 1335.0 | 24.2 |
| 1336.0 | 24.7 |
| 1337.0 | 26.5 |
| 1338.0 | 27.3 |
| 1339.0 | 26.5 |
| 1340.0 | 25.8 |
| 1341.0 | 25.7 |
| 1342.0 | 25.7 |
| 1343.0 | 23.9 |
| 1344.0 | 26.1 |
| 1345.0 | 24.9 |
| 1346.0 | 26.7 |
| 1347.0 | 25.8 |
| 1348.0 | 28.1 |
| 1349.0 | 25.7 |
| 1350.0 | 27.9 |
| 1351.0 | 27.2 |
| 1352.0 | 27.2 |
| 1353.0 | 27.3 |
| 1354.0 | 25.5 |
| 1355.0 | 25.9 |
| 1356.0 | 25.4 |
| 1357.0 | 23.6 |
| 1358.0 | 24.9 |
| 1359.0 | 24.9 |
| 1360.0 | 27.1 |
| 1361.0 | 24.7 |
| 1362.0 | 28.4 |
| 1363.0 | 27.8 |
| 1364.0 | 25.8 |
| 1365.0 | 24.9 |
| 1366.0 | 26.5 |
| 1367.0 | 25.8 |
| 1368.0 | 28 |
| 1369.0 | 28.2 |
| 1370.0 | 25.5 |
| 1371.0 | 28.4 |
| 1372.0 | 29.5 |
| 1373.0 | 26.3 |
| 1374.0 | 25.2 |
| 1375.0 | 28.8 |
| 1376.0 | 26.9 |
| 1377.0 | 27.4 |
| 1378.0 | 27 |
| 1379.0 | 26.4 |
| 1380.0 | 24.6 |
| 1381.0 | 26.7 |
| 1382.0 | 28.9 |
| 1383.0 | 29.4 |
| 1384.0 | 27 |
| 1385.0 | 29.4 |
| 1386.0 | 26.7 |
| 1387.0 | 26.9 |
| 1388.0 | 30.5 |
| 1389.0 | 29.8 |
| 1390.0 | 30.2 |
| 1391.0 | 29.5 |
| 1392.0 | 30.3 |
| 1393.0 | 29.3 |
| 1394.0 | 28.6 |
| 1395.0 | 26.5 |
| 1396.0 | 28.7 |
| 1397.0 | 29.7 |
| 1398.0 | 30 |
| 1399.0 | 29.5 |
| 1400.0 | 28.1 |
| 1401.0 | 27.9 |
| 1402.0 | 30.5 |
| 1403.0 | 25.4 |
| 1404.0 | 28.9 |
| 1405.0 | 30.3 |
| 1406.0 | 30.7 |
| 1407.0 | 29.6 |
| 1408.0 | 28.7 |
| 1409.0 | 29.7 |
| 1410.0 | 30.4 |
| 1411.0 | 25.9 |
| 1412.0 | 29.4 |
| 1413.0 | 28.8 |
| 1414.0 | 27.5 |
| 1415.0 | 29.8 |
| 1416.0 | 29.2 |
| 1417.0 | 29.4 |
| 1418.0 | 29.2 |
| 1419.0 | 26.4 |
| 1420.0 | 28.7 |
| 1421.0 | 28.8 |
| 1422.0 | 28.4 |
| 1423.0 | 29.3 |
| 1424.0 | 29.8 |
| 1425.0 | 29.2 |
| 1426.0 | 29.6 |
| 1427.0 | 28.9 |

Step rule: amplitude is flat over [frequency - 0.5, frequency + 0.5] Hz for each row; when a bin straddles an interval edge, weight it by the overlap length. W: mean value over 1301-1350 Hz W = 25.6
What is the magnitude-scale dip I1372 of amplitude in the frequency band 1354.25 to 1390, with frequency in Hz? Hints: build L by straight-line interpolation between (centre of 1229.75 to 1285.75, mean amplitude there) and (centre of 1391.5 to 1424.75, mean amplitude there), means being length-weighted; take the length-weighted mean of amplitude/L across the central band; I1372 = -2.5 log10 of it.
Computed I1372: 0.05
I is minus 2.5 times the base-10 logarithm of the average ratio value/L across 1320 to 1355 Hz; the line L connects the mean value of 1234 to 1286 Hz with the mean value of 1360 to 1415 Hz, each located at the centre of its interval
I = 0.07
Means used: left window 26.2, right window 28.1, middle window 25.7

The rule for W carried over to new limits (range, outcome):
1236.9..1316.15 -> 25.9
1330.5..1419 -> 27.3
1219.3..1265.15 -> 26.3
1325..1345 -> 25.3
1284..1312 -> 25.5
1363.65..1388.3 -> 27.2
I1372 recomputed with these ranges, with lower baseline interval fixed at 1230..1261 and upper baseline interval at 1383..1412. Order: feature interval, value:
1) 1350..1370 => 0.08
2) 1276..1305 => 0.03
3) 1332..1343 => 0.10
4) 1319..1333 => 0.10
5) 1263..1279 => 0.00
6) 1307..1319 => 0.07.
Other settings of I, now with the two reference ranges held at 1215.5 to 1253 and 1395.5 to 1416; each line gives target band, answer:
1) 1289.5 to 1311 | 0.086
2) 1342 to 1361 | 0.094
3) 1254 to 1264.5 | 0.094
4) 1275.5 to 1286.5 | 0.028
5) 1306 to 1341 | 0.104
